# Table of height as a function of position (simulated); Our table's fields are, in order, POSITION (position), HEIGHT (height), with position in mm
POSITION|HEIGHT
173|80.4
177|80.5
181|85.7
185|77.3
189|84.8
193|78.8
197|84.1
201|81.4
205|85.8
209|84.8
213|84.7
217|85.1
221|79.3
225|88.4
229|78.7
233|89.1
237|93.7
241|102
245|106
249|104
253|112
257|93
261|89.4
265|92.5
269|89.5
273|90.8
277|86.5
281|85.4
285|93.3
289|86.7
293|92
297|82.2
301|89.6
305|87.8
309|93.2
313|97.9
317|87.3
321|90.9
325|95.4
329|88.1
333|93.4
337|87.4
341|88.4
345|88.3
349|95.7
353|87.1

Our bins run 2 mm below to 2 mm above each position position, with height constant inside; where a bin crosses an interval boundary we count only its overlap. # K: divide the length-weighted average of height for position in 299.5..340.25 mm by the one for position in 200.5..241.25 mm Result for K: 1.1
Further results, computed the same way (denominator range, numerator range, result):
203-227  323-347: 1.06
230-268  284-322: 0.93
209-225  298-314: 1.09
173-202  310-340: 1.12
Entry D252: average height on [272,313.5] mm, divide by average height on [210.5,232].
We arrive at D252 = 1.1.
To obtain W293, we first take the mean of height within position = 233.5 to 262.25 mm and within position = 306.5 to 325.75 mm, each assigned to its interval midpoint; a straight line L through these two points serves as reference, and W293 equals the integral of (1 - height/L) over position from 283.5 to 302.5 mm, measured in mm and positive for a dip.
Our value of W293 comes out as 1.3 mm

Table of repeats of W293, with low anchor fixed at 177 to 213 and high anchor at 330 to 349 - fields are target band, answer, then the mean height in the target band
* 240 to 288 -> -4.9 mm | 95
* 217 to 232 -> 0.2 mm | 83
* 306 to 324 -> -0.7 mm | 92.2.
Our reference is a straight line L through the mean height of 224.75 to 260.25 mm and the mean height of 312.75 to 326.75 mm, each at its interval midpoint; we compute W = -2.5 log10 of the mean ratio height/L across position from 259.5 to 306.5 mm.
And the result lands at 0.06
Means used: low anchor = 96.5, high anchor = 92.2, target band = 88.8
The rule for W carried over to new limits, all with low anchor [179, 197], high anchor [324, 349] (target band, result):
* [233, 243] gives -0.14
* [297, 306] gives 0.01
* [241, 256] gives -0.23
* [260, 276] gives -0.05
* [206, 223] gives 0.00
